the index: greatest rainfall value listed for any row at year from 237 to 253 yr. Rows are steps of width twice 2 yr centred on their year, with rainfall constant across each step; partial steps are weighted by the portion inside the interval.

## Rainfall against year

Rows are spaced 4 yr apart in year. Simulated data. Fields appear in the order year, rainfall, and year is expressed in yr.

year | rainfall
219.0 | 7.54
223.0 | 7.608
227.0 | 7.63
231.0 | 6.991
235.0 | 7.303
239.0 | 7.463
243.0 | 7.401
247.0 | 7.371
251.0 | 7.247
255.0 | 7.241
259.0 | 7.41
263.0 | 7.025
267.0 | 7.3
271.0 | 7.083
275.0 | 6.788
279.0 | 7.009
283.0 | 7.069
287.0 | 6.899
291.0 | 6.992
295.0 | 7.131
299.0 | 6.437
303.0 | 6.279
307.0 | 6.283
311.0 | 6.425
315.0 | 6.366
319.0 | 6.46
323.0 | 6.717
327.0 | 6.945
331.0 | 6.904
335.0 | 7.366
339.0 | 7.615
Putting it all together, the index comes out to 7.463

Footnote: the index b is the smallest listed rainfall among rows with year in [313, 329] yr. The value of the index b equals 6.366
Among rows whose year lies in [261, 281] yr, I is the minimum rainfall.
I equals 6.788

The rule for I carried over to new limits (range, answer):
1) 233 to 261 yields 7.241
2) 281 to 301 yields 6.437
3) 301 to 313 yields 6.279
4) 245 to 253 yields 7.247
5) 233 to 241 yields 7.303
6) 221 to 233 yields 6.991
